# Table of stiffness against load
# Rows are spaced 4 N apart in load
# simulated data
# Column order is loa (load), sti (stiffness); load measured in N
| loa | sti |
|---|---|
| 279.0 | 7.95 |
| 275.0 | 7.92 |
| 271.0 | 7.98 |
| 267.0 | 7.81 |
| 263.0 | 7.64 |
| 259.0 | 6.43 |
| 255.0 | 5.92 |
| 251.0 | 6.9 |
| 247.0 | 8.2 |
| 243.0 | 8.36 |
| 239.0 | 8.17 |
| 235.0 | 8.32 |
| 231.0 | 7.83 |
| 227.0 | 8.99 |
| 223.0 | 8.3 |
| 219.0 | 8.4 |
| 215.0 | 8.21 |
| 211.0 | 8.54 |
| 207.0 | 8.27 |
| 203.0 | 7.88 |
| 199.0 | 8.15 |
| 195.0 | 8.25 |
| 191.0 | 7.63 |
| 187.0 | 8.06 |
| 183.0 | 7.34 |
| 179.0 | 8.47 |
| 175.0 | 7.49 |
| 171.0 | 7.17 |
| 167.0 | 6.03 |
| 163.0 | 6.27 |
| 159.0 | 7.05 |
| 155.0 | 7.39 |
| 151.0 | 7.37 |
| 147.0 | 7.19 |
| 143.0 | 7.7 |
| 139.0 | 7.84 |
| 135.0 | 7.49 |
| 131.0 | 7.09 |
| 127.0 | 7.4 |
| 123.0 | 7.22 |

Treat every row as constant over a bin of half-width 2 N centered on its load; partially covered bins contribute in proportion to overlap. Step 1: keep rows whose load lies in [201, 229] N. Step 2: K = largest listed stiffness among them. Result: 8.99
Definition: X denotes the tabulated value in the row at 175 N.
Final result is 7.49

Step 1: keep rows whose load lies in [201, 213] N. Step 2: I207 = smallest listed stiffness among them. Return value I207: 7.88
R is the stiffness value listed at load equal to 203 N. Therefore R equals 7.88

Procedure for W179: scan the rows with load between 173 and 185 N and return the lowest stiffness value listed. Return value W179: 7.34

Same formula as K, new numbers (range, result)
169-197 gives 8.47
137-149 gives 7.84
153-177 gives 7.49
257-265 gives 7.64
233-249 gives 8.36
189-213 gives 8.54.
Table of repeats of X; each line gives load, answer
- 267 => 7.81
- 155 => 7.39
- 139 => 7.84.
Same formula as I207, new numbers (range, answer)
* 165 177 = 6.03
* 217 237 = 7.83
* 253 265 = 5.92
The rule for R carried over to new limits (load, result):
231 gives 7.83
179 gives 8.47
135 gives 7.49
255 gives 5.92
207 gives 8.27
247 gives 8.2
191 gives 7.63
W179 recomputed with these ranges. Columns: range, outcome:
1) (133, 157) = 7.19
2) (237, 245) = 8.17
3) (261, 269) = 7.64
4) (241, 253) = 6.9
